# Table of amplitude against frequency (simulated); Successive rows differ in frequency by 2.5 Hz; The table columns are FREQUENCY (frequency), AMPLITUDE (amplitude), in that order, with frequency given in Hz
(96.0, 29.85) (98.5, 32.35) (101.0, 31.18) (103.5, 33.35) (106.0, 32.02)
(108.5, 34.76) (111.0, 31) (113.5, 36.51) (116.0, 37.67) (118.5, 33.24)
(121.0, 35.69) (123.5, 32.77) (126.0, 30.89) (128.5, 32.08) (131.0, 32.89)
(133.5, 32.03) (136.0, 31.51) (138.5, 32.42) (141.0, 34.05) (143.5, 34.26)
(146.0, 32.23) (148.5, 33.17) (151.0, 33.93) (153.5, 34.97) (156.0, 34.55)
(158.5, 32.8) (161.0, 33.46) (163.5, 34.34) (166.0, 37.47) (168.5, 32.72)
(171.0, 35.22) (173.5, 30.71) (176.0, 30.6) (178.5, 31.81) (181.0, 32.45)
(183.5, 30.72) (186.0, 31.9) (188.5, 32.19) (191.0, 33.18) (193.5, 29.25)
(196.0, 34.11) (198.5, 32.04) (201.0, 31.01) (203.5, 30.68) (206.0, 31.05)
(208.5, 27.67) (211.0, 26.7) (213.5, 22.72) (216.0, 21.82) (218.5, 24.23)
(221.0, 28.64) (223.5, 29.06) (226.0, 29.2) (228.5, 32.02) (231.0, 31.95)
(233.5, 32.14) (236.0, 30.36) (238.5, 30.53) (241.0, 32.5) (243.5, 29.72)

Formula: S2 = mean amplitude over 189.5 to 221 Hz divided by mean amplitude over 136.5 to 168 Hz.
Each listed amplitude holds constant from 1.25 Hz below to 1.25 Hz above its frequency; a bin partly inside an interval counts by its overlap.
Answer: 0.8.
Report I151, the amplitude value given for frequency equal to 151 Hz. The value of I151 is 33.93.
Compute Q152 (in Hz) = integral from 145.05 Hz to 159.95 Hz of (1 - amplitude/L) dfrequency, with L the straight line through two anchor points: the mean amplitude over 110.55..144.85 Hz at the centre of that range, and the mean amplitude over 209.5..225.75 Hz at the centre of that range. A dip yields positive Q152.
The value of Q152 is -1.11 Hz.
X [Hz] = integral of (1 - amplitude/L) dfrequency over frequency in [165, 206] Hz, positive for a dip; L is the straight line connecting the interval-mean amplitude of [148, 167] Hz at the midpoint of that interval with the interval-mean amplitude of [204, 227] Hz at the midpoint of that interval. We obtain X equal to -2.0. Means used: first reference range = 34.3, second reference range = 26.9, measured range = 32.2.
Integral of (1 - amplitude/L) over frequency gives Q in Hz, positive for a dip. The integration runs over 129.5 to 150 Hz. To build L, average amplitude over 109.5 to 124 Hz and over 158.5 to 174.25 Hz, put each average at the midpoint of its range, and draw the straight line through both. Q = 0.9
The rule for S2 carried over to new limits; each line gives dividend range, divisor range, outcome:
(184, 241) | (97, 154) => 0.89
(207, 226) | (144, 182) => 0.78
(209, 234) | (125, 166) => 0.83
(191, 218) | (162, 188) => 0.88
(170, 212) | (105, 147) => 0.94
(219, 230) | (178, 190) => 0.92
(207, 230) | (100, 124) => 0.80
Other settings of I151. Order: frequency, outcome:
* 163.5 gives 34.34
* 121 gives 35.69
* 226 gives 29.2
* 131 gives 32.89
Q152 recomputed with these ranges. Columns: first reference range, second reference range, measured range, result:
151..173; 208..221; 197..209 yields -1.7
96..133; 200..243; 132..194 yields -3.3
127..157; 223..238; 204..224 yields 3.0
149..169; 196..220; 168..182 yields 0.0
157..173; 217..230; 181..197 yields 0.0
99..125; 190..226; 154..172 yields -1.9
